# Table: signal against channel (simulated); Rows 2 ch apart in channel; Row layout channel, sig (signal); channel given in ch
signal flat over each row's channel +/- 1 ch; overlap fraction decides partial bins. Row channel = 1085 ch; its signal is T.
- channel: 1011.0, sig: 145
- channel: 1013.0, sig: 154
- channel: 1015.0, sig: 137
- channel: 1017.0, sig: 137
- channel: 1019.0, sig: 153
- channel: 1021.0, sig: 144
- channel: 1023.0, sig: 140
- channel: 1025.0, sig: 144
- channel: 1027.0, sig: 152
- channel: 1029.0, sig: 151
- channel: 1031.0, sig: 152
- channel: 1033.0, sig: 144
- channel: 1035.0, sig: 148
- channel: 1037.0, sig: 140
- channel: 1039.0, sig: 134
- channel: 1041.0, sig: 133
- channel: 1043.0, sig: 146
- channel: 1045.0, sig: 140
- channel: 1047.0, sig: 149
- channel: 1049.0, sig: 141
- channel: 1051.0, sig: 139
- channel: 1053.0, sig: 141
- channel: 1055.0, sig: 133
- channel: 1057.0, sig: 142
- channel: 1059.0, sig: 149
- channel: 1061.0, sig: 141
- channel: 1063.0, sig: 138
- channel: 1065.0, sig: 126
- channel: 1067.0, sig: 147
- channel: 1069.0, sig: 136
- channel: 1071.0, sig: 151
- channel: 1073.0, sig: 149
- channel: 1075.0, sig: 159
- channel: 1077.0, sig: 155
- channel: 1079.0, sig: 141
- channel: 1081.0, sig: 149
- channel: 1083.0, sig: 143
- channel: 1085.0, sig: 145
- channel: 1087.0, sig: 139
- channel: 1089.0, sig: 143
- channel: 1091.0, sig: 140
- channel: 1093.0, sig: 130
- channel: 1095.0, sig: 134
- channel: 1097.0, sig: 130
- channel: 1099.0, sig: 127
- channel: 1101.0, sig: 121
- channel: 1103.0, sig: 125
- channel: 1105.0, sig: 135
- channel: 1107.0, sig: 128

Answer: 145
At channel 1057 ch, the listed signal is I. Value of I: 142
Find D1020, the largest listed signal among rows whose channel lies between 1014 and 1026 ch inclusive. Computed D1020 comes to 153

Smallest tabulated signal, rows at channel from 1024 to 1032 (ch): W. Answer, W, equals 144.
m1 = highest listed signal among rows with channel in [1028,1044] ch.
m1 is 152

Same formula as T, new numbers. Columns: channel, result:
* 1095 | 134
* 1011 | 145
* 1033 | 144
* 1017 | 137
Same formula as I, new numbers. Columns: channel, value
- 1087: 139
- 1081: 149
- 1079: 141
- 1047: 149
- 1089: 143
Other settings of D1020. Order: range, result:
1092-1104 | 134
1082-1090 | 145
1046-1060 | 149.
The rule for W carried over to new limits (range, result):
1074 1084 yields 141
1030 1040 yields 134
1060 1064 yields 138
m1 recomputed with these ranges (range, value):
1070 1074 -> 151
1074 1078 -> 159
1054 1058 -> 142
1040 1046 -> 146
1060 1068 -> 147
